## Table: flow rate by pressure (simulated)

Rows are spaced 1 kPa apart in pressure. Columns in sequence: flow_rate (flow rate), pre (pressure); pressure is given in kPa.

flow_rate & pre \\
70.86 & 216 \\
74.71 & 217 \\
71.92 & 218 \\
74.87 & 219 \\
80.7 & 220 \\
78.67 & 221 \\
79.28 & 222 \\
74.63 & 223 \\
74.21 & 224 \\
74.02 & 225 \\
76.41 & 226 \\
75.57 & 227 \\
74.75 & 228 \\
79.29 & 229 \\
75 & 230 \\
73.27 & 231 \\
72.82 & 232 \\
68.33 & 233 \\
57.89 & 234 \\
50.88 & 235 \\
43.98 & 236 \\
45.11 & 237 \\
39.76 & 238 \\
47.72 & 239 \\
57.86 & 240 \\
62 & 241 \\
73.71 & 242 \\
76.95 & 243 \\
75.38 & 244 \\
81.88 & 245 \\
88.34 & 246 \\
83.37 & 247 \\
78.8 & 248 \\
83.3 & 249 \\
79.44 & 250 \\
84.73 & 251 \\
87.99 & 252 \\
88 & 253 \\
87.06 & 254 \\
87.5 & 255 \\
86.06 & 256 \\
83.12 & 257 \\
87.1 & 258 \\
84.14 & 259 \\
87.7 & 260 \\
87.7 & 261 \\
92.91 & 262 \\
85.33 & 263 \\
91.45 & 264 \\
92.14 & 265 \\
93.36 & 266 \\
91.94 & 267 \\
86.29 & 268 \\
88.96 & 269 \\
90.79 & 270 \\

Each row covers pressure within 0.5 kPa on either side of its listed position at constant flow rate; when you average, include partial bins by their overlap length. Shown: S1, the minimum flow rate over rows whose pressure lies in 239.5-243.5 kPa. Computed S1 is 57.86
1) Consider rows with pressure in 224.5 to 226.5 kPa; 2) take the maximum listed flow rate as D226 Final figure 76.41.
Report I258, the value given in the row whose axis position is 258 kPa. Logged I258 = 87.1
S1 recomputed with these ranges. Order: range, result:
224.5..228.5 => 74.02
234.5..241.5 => 39.76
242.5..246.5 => 75.38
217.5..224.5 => 71.92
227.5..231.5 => 73.27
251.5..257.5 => 83.12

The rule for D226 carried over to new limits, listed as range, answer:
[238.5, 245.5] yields 81.88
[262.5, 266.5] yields 93.36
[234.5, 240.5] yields 57.86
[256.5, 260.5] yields 87.7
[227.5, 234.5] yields 79.29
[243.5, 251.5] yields 88.34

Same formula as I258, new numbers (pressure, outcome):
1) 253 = 88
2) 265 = 92.14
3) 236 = 43.98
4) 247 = 83.37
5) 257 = 83.12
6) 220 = 80.7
